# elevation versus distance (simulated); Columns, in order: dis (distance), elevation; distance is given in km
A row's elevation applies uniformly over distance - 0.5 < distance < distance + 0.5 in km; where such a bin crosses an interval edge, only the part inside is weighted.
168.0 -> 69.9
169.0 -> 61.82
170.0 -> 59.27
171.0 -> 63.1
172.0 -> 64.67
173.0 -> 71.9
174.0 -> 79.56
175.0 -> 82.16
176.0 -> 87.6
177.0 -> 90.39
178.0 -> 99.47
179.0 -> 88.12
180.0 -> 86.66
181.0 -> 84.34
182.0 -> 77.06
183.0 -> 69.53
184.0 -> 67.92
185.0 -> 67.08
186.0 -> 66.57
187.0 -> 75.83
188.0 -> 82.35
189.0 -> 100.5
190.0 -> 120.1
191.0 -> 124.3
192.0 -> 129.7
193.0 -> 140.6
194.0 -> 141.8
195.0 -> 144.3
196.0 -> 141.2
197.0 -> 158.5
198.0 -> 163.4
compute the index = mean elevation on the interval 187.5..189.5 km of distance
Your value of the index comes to 91.4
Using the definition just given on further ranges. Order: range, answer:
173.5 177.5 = 84.9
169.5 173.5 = 64.7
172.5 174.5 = 75.7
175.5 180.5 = 90.4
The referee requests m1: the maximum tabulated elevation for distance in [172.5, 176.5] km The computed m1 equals 87.6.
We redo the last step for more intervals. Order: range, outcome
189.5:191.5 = 124.3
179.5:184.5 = 86.66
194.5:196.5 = 144.3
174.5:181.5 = 99.47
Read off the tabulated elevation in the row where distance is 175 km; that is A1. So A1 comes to 82.16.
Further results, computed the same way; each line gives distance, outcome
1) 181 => 84.34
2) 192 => 129.7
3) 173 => 71.9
